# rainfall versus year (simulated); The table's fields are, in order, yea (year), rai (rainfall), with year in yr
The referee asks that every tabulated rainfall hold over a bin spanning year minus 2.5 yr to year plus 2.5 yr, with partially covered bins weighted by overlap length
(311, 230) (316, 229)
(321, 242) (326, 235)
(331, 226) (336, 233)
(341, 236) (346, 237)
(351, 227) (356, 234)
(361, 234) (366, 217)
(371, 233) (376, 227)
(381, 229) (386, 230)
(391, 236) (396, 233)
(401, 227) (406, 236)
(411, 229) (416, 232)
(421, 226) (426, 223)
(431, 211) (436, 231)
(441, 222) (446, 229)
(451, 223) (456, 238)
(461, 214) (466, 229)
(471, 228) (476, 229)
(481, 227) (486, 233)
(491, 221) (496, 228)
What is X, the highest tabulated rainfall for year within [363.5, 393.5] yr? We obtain 236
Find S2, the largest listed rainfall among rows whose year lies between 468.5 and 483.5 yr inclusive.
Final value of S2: 229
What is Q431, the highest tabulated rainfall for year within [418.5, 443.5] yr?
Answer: 231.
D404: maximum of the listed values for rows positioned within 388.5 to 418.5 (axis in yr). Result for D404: 236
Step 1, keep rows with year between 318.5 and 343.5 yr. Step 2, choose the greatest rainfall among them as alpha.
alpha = 242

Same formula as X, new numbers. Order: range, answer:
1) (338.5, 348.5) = 237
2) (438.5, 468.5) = 238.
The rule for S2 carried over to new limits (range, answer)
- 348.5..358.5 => 234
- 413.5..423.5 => 232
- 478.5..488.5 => 233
